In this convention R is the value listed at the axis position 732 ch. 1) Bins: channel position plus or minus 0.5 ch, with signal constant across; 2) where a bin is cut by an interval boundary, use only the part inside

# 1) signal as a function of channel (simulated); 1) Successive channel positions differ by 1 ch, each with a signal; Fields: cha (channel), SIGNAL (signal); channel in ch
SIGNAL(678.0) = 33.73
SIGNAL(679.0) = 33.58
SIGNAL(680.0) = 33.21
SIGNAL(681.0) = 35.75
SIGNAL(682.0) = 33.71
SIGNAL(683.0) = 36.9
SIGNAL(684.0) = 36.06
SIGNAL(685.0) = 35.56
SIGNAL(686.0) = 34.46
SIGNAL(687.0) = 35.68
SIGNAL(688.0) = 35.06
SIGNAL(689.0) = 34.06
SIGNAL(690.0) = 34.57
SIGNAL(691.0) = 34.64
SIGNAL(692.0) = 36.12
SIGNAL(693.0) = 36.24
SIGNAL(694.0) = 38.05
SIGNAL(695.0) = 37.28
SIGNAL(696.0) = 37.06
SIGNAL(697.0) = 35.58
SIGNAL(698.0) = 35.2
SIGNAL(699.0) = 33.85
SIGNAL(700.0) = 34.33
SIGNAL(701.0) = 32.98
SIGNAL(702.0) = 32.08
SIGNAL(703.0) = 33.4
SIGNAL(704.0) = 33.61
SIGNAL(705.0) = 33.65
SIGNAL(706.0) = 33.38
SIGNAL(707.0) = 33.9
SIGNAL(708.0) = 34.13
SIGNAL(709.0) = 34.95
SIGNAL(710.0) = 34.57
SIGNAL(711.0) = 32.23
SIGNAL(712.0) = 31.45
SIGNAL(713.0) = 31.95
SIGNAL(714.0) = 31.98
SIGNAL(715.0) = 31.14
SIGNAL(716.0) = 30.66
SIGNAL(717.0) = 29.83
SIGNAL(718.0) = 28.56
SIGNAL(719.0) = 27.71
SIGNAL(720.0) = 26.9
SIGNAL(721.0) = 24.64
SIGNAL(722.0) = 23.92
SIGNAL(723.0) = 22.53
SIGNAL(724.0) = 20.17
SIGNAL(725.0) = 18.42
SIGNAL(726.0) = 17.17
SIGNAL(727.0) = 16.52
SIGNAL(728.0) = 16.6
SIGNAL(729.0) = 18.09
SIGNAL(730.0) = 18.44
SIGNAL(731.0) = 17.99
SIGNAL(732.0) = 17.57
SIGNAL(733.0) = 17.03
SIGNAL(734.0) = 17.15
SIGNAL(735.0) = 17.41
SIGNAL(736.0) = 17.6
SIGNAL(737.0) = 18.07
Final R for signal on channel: 17.57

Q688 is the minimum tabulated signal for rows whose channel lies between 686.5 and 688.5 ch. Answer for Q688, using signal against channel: 35.06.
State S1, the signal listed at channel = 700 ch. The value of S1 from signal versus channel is 34.33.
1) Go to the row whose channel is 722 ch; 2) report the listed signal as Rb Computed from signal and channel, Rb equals 23.92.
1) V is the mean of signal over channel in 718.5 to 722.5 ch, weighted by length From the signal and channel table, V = 25.8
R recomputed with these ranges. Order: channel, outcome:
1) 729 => 18.09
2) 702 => 32.08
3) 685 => 35.56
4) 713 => 31.95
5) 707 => 33.9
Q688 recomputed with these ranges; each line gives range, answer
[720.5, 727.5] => 16.52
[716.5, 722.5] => 23.92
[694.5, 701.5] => 32.98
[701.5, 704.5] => 32.08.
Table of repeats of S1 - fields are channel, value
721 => 24.64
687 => 35.68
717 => 29.83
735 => 17.41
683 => 36.9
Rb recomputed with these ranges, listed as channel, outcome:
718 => 28.56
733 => 17.03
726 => 17.17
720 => 26.9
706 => 33.38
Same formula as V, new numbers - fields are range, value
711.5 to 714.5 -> 31.8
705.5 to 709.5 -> 34.1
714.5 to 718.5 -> 30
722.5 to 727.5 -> 19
